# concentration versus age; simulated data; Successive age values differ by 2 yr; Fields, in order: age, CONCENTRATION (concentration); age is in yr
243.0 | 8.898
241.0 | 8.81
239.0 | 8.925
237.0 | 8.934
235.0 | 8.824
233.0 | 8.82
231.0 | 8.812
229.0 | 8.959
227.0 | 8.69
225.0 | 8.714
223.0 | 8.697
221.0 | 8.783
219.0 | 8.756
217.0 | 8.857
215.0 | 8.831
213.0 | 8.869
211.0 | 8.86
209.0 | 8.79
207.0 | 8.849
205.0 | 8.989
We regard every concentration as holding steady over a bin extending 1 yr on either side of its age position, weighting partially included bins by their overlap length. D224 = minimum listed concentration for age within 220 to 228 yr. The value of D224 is 8.69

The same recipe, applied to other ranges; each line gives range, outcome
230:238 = 8.812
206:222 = 8.756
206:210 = 8.79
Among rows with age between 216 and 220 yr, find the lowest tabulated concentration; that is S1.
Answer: 8.756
